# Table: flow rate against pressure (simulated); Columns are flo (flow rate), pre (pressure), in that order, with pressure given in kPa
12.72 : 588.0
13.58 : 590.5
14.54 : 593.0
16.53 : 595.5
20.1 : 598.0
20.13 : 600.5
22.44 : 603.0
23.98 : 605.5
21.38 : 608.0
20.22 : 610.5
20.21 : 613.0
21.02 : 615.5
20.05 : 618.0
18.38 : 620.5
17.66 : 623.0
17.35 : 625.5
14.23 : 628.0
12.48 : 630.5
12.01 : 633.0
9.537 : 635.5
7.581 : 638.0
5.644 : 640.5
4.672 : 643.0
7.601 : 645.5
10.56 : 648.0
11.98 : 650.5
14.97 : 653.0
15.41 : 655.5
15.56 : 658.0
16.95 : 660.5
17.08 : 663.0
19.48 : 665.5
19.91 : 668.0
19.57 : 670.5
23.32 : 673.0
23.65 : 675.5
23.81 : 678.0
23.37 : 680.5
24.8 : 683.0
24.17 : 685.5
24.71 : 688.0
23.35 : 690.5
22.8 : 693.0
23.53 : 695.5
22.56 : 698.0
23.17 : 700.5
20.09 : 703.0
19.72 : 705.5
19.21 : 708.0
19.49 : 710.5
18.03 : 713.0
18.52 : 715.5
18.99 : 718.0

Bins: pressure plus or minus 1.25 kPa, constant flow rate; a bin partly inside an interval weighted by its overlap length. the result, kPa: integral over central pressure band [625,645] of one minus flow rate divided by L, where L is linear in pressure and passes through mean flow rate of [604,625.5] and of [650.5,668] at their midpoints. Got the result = 9.2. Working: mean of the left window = 20.2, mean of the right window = 16.5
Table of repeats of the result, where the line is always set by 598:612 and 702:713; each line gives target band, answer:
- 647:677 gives 4.2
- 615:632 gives 3.3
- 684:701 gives -3.2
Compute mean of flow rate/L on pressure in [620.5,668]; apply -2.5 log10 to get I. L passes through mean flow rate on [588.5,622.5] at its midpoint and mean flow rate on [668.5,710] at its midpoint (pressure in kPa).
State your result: 0.496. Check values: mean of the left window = 19.2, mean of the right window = 22.5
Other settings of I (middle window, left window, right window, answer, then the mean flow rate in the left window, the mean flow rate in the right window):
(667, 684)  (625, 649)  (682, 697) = -0.126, 9.94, 23.9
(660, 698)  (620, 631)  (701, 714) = -0.202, 16.1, 19.6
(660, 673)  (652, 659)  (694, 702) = -0.108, 15.3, 23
